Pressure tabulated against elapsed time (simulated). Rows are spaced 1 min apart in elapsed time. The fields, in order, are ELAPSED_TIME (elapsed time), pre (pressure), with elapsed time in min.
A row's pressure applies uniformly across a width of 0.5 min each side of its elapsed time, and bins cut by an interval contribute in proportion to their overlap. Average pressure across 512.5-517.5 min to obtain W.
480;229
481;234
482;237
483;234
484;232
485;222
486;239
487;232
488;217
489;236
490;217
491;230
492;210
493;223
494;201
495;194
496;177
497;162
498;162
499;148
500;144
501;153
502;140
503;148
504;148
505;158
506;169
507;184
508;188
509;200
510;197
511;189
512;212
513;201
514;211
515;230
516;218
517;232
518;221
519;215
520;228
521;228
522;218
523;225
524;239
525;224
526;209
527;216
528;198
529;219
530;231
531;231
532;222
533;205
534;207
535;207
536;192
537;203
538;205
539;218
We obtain 218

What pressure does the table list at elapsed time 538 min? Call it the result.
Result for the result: 205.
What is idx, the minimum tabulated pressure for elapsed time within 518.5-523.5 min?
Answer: 215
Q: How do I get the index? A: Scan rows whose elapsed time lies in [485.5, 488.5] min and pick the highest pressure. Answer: 239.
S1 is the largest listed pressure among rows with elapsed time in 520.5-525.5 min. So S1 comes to 239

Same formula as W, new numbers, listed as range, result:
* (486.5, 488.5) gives 224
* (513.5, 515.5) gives 220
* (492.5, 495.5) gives 206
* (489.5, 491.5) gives 224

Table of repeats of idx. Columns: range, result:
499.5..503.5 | 140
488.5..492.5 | 210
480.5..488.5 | 217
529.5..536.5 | 192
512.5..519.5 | 201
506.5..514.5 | 184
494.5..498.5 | 162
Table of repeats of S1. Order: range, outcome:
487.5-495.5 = 236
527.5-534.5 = 231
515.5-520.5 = 232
